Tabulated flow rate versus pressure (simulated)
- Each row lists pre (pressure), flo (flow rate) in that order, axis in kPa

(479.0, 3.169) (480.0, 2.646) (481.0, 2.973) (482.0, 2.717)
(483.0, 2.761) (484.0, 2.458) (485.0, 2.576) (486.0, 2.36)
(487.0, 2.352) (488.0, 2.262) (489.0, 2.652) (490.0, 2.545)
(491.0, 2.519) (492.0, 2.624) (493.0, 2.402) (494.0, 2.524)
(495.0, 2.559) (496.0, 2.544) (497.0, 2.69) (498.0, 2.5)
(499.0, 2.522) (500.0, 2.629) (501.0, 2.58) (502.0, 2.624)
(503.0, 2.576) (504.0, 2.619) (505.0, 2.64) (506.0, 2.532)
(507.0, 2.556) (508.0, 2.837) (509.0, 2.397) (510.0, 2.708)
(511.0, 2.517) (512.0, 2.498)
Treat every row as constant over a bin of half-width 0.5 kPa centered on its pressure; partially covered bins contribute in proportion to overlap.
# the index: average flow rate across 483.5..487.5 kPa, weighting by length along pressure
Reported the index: 2.44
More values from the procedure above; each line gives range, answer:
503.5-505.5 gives 2.63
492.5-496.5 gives 2.51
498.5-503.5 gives 2.59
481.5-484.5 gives 2.65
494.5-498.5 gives 2.57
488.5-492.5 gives 2.58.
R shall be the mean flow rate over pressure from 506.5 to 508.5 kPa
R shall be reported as 2.7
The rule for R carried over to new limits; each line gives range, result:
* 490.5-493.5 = 2.52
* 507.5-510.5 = 2.65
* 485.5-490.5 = 2.43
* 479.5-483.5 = 2.77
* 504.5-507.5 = 2.58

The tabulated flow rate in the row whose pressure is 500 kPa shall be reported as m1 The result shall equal 2.629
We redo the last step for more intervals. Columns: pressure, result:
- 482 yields 2.717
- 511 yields 2.517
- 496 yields 2.544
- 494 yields 2.524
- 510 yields 2.708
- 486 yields 2.36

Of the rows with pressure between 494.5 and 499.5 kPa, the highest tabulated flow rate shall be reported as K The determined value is 2.69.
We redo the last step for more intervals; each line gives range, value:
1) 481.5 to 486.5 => 2.761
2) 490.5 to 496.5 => 2.624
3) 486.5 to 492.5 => 2.652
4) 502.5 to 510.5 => 2.837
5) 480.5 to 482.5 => 2.973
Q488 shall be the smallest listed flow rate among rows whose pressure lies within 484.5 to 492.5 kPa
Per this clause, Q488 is 2.262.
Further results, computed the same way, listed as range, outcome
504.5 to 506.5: 2.532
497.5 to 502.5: 2.5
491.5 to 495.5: 2.402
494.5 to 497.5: 2.544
